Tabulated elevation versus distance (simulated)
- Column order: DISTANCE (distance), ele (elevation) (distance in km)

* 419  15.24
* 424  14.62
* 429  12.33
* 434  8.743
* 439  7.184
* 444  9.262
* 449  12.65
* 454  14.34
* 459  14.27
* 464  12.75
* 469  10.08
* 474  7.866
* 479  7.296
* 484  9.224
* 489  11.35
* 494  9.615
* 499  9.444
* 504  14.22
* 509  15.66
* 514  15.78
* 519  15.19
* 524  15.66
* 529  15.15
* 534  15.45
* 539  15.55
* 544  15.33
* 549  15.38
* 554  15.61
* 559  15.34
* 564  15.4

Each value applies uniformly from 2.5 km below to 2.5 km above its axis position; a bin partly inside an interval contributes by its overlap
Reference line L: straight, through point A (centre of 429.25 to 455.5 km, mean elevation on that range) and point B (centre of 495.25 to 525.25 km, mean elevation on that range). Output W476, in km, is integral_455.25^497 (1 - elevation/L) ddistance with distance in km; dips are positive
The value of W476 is 5.90 km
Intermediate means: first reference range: 10.4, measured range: 10.4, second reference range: 14.1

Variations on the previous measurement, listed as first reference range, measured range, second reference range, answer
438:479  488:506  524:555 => 2.8 km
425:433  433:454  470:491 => 1.9 km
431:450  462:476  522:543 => 1.1 km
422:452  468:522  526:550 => 8.2 km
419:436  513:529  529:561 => -0.7 km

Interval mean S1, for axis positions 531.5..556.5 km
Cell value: 15.5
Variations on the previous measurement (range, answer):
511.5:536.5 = 15.4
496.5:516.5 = 13.8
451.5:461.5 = 14.3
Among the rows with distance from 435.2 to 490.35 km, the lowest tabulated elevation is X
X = 7.184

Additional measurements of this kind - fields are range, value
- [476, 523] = 7.296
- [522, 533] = 15.15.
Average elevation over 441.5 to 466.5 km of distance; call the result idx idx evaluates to 12.7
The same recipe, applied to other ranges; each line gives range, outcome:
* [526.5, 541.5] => 15.4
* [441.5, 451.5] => 11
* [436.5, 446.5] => 8.22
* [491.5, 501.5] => 9.53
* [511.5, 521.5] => 15.5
